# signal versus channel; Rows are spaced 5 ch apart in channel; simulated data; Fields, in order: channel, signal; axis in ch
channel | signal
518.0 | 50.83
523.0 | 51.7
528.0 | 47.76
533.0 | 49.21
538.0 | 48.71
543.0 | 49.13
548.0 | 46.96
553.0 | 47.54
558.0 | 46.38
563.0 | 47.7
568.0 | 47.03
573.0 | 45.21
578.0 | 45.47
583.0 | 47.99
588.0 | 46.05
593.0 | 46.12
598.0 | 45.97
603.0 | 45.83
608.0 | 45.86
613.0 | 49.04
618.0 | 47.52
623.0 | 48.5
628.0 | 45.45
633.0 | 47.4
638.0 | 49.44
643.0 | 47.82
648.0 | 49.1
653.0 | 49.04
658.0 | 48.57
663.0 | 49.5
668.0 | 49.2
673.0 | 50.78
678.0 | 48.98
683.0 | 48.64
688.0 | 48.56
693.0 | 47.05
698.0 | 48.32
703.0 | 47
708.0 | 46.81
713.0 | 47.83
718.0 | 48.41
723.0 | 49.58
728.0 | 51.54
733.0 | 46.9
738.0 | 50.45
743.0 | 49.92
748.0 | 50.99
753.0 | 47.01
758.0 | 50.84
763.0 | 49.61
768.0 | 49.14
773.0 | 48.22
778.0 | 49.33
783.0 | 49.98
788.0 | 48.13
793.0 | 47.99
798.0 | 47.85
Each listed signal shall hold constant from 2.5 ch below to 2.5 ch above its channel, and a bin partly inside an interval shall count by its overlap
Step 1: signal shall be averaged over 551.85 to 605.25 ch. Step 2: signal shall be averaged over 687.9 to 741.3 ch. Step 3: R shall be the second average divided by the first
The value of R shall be 1.04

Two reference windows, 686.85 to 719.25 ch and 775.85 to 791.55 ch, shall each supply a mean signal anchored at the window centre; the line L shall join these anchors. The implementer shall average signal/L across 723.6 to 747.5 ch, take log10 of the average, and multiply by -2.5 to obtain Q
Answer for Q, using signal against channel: -0.035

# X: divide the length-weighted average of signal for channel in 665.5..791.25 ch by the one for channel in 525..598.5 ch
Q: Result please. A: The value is 1.04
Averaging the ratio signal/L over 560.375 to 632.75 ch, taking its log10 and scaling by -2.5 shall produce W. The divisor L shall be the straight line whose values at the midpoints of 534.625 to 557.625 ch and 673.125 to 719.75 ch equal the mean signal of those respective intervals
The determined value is 0.03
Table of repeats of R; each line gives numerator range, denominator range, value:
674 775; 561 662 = 1.03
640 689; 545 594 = 1.05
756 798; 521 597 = 1.03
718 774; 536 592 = 1.05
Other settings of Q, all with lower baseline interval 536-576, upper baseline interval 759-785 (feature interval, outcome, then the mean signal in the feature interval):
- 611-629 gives 0.00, 47.8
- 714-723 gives 0.00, 48.6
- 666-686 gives -0.02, 49.4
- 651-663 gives -0.02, 48.9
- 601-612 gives 0.03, 46.3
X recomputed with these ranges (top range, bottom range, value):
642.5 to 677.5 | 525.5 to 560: 1.03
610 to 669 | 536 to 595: 1.03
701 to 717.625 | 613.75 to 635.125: 1.00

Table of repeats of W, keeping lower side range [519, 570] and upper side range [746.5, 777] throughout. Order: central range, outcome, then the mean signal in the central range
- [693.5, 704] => 0.030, 47.6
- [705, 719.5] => 0.032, 47.6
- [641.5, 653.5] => 0.002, 48.7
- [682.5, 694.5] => 0.019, 48.1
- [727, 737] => 0.001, 49.1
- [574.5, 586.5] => 0.044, 46.5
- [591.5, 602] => 0.058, 46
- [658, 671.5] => -0.011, 49.3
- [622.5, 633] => 0.043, 46.8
